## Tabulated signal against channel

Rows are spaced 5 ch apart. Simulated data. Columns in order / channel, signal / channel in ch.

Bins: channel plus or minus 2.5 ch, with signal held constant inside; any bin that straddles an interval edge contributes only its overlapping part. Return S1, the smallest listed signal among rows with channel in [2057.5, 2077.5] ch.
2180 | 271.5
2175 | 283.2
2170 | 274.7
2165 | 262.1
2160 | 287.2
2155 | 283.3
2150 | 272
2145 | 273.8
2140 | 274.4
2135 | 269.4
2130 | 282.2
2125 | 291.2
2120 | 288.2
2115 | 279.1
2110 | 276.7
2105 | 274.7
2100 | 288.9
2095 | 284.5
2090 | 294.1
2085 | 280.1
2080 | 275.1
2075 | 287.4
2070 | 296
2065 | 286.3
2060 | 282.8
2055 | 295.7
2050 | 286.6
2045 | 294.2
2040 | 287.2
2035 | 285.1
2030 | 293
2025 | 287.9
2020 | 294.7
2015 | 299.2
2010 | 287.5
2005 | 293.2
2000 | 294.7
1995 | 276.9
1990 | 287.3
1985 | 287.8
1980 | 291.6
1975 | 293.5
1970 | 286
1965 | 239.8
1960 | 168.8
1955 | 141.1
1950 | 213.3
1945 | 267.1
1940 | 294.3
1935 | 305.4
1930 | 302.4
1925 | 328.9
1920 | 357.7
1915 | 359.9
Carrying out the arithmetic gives 282.8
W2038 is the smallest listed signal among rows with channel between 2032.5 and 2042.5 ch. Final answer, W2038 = 285.1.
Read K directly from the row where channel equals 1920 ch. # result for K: 357.7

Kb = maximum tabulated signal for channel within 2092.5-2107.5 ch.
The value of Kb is 288.9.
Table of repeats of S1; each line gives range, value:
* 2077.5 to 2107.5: 274.7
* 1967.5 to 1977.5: 286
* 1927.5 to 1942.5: 294.3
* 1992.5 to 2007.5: 276.9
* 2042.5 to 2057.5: 286.6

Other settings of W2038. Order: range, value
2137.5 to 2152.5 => 272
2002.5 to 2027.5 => 287.5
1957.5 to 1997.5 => 168.8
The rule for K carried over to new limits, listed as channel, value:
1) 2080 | 275.1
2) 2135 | 269.4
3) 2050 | 286.6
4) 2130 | 282.2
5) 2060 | 282.8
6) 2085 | 280.1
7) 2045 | 294.2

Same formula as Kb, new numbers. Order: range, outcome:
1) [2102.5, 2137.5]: 291.2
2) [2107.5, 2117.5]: 279.1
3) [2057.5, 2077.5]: 296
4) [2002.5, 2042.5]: 299.2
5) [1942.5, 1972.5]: 286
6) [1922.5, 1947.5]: 328.9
